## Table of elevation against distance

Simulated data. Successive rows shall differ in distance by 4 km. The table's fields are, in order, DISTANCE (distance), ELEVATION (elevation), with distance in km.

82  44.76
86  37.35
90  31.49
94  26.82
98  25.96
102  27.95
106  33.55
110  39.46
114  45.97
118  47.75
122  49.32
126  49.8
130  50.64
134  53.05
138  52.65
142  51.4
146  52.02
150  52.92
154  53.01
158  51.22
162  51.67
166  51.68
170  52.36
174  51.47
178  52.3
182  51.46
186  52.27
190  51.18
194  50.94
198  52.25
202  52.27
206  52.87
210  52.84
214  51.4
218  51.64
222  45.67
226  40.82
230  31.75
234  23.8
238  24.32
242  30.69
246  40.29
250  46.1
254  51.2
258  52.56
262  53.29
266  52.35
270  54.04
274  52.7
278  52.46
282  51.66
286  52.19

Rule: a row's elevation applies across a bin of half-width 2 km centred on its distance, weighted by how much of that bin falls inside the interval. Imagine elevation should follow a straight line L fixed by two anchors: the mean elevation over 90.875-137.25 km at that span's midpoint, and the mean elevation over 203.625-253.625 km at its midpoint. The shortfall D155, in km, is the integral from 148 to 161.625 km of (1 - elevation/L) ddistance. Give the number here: -3.7 km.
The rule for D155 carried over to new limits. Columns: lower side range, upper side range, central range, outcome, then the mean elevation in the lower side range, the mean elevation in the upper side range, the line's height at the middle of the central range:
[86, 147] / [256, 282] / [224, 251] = 9.13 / 42.2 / 52.8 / 50.6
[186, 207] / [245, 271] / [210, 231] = 2.29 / 51.9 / 50.2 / 51.2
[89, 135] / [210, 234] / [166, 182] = -3.85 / 40.1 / 43.3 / 41.9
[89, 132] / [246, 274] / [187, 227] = -3.27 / 39.1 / 50.9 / 46.7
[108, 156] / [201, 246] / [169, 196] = -3.91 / 49.8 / 41.3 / 45.1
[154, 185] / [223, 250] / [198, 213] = -3.78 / 51.8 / 33.5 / 42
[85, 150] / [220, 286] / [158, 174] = -3.18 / 42.6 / 44.2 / 43.2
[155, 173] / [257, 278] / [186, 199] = 0.15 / 51.8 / 53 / 52.1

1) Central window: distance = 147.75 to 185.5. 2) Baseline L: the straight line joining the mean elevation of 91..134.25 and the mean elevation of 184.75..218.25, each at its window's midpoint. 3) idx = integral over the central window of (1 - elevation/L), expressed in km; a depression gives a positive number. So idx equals -3.8 km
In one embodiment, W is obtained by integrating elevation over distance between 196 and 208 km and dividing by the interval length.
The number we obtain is 52.5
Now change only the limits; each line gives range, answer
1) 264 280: 52.9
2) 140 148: 51.7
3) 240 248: 35.5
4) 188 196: 51.1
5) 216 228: 46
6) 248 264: 50.8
